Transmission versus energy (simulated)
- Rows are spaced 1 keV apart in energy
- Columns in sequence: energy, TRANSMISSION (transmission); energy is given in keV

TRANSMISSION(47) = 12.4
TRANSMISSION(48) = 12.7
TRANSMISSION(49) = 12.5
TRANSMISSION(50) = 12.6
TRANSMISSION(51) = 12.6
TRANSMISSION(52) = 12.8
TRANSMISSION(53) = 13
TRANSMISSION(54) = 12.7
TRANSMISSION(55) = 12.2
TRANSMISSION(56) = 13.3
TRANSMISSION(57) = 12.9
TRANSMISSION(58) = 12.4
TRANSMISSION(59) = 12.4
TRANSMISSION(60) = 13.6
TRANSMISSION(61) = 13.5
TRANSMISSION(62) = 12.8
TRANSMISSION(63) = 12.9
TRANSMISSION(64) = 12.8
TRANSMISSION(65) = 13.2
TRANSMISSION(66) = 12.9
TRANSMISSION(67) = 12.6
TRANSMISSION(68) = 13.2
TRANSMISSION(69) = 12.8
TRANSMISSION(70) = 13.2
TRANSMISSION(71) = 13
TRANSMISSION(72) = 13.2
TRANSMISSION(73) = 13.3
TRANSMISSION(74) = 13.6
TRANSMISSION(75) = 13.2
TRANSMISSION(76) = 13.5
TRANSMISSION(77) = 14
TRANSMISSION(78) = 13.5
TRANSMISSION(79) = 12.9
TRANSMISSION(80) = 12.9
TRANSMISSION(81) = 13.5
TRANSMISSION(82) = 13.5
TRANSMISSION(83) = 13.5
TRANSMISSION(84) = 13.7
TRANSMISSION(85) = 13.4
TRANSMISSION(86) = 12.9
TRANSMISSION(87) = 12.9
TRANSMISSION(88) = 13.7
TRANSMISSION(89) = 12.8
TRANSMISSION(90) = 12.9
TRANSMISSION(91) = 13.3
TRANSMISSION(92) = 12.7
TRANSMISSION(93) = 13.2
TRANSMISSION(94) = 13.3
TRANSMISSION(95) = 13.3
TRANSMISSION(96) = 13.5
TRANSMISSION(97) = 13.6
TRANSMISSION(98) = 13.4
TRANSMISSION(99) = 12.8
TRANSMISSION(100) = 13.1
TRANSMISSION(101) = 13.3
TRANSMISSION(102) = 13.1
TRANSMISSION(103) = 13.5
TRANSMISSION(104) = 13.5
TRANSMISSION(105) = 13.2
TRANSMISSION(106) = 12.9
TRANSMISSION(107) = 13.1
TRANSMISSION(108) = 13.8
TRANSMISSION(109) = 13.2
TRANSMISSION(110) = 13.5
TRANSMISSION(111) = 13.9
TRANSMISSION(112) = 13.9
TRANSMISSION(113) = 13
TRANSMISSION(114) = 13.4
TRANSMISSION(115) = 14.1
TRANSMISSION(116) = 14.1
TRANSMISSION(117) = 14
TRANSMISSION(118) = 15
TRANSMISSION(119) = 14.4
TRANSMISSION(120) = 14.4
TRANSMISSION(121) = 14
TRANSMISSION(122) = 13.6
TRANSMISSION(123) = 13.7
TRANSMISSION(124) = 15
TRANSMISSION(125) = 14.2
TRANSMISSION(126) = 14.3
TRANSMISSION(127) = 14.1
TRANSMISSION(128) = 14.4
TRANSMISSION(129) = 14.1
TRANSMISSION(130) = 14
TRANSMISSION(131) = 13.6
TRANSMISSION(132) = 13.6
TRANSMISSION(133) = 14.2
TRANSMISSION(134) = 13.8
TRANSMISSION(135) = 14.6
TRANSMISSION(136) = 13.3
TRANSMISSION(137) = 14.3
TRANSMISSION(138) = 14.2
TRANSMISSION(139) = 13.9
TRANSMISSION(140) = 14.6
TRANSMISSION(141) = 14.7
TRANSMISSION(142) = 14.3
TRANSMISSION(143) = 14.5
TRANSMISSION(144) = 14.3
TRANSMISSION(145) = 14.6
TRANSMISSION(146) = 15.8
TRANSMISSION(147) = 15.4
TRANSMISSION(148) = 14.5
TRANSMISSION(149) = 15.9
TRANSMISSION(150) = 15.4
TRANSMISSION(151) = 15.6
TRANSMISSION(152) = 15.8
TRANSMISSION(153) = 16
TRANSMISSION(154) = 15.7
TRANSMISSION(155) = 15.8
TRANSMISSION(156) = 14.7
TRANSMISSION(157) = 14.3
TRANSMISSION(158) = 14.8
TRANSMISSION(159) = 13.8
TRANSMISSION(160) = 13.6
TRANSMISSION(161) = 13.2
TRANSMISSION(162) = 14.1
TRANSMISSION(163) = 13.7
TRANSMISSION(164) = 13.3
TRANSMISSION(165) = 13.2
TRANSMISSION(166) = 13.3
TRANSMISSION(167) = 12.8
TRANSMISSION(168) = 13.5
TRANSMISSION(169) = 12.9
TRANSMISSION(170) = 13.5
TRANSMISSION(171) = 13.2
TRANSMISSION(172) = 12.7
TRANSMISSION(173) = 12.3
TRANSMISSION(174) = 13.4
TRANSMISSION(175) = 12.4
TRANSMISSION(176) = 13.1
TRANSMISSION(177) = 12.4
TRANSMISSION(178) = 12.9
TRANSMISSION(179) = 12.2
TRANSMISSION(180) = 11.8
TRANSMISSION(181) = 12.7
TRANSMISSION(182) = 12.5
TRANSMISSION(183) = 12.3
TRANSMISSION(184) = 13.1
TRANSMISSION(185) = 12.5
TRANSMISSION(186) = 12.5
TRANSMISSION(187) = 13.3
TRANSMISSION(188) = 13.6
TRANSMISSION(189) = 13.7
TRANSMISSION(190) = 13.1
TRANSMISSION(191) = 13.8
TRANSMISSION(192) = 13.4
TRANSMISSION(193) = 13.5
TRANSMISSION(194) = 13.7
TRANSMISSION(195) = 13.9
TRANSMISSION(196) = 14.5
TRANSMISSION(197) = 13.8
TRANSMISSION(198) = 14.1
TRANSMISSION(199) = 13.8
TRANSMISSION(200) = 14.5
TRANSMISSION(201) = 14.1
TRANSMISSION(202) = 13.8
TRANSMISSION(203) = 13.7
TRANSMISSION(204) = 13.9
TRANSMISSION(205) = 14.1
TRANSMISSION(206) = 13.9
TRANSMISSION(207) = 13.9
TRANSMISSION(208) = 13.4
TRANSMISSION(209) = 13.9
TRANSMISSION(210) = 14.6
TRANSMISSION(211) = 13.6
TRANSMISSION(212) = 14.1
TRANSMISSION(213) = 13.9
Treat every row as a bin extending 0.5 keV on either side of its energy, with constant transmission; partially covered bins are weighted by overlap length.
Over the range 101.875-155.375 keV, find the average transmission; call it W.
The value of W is 14.3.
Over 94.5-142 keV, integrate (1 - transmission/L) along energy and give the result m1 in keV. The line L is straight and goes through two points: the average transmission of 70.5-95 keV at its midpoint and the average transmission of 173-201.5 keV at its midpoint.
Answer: -2.0 keV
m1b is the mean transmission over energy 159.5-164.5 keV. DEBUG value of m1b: 13.6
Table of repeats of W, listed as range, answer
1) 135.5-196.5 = 13.8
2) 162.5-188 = 12.9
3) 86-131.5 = 13.6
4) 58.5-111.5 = 13.2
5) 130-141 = 14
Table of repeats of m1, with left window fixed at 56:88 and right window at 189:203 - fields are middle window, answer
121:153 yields -2.3 keV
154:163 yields -0.5 keV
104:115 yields -0.1 keV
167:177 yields 0.5 keV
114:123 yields -0.5 keV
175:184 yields 0.8 keV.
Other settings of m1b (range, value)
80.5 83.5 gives 13.5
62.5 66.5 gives 13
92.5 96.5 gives 13.3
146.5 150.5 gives 15.3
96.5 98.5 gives 13.5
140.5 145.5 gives 14.5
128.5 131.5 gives 13.9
